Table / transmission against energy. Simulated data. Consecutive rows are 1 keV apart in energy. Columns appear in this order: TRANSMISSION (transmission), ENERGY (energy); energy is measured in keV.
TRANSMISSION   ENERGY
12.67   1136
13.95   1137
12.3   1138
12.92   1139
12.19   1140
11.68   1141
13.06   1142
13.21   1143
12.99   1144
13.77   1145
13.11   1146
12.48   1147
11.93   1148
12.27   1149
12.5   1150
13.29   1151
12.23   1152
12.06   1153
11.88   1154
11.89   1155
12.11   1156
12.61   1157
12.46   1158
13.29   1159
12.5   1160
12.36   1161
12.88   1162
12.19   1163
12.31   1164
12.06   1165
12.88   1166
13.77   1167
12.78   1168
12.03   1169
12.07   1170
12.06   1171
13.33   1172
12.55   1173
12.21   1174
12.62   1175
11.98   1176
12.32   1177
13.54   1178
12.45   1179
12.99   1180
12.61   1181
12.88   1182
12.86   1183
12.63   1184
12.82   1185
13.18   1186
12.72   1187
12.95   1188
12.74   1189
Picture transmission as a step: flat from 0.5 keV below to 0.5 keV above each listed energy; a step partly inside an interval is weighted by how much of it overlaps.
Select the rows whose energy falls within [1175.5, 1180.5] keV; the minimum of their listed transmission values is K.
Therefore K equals 11.98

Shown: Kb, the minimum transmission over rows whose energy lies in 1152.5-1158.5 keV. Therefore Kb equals 11.88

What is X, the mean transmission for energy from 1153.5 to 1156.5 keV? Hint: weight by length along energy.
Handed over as 12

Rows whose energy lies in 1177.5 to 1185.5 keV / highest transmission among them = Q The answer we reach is 13.54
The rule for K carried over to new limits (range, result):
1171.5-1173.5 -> 12.55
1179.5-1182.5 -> 12.61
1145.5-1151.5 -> 11.93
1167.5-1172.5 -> 12.03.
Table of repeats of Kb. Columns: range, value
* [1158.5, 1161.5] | 12.36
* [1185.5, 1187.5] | 12.72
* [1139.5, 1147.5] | 11.68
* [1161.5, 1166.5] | 12.06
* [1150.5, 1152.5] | 12.23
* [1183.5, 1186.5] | 12.63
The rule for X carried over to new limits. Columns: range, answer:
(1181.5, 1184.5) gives 12.8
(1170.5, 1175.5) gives 12.6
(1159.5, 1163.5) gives 12.5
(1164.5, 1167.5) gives 12.9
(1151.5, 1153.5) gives 12.1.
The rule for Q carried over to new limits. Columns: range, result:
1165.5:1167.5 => 13.77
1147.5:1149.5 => 12.27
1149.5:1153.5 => 13.29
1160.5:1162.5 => 12.88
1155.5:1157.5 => 12.61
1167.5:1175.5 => 13.33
